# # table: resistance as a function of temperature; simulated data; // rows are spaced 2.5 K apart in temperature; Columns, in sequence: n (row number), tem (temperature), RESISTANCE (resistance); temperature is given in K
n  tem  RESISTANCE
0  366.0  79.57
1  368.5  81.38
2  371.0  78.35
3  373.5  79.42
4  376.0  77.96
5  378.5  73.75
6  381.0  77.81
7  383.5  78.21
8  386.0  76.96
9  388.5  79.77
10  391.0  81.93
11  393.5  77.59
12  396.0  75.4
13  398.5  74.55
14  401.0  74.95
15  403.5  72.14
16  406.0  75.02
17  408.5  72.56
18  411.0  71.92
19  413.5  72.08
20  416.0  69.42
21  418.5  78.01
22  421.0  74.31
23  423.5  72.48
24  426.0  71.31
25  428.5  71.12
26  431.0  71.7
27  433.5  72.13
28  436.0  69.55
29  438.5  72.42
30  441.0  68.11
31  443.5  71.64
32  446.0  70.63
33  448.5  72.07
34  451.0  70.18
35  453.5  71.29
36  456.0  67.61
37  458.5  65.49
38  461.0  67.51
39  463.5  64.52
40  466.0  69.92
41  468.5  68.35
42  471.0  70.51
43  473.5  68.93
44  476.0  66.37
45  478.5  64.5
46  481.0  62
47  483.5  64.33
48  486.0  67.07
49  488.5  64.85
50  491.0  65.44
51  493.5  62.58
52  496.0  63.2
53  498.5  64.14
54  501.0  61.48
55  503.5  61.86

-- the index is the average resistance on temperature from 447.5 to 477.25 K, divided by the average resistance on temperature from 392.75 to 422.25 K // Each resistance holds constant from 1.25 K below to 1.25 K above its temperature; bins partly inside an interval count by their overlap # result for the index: 0.93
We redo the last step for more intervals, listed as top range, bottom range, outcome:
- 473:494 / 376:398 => 0.84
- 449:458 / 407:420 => 0.95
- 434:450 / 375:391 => 0.91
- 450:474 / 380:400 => 0.88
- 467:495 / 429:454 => 0.93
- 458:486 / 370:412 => 0.87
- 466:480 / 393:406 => 0.91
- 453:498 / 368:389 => 0.85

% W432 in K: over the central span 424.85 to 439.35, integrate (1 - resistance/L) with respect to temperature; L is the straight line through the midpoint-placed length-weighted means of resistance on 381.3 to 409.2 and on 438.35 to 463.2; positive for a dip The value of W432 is 0.1 K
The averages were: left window 76.4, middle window 71.3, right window 69.4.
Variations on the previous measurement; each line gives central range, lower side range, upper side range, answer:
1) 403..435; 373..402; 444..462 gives 0.4 K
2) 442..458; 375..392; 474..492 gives -0.2 K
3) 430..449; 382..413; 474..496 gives -0.1 K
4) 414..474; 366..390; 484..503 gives -0.3 K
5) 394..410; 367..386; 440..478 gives 0.2 K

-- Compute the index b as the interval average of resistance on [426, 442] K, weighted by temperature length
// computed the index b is 70.9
